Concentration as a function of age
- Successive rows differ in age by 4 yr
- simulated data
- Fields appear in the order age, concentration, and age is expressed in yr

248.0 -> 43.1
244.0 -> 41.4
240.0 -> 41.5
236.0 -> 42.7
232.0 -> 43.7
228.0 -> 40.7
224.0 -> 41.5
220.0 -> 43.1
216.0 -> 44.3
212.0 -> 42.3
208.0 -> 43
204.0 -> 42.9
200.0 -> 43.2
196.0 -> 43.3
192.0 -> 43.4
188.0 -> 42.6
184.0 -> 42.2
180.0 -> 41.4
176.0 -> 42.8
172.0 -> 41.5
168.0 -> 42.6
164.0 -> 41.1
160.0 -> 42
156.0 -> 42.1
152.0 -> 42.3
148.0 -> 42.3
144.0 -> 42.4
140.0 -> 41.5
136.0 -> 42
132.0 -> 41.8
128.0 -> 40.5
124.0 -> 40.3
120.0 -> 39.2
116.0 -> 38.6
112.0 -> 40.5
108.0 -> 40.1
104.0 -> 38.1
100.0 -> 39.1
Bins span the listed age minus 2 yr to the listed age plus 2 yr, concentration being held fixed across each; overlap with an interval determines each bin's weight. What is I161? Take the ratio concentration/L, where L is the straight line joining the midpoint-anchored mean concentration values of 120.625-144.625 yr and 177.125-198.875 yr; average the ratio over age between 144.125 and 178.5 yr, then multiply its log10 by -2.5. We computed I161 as -0.004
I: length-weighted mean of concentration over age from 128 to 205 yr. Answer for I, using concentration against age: 42.2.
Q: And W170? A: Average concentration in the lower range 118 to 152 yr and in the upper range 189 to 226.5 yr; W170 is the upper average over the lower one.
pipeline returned 1.04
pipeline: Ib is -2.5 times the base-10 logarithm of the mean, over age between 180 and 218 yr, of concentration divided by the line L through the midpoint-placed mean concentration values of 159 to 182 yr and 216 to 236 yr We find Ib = -0.02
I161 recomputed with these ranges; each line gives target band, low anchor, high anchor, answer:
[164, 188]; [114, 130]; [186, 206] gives 0.00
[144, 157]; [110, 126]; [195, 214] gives -0.04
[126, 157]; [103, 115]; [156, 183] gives -0.03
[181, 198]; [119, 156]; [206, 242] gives -0.02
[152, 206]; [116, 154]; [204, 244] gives -0.01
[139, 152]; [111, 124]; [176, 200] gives -0.04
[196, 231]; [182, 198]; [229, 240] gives 0.00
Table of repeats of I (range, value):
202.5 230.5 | 42.6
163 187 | 42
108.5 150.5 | 40.9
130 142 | 41.8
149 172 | 42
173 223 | 42.8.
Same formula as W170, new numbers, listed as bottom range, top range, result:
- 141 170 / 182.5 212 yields 1.02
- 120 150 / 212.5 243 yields 1.03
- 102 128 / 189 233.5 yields 1.08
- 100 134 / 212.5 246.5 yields 1.06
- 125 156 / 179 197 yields 1.02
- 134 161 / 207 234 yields 1.01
